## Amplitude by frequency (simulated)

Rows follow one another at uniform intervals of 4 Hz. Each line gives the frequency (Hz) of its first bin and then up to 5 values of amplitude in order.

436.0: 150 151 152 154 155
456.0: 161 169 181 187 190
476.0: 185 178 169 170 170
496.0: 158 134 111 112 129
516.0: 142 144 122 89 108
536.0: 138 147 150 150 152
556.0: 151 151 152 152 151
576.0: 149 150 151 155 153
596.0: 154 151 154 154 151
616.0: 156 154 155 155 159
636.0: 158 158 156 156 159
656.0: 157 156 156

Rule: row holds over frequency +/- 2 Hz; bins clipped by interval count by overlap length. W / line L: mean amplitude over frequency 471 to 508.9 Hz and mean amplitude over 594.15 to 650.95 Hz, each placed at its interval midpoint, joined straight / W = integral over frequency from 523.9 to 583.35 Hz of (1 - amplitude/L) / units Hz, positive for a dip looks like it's 5.7 Hz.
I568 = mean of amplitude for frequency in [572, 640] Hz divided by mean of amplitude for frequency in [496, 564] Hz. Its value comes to 1.1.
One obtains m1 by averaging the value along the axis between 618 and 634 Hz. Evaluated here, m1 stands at 156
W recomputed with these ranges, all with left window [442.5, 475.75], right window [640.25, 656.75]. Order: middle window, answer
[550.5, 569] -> 1.3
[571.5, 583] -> 0.8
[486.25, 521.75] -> 5.5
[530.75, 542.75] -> 2.3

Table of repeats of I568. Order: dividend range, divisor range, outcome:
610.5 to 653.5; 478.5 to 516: 1.06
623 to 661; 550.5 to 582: 1.04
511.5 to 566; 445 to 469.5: 0.83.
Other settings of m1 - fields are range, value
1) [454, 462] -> 165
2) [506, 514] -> 120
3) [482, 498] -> 167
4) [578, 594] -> 152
